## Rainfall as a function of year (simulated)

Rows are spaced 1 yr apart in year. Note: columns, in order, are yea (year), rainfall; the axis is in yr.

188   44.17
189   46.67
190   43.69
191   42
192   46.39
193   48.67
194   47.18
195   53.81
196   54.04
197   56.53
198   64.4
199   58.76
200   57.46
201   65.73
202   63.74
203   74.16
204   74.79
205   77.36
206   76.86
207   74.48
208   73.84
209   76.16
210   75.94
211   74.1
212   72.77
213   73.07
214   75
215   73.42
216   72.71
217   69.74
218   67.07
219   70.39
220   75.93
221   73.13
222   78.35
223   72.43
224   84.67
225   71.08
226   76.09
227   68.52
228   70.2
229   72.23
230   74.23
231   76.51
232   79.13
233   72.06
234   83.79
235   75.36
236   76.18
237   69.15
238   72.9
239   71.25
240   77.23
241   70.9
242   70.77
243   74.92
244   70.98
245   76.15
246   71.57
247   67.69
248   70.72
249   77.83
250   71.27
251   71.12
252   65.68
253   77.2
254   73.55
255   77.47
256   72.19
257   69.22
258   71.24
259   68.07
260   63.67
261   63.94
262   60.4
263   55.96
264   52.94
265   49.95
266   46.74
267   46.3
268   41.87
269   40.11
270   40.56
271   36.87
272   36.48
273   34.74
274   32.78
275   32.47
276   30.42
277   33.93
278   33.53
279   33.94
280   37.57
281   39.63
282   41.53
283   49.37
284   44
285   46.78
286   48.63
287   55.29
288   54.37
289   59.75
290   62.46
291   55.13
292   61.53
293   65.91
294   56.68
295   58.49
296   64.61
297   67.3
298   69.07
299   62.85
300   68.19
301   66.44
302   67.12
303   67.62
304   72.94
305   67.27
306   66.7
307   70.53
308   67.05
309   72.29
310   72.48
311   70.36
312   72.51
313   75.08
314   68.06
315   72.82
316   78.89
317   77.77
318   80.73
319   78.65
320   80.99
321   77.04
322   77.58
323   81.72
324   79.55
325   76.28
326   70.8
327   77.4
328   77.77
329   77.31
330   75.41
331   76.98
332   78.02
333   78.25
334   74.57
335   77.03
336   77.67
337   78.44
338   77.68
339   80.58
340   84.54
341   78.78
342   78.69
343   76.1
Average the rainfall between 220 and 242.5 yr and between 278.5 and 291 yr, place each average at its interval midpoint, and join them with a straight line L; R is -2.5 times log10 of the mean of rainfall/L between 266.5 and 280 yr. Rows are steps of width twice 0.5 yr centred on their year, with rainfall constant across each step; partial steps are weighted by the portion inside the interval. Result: 0.42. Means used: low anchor 74.4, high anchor 48.1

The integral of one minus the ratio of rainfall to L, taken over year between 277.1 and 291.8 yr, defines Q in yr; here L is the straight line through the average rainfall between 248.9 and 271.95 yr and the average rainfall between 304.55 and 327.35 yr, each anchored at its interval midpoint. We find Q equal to 4.24 yr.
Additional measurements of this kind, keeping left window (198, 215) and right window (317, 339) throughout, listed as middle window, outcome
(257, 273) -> 4.88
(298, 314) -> 1.52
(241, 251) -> 0.15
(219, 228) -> -0.28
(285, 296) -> 2.63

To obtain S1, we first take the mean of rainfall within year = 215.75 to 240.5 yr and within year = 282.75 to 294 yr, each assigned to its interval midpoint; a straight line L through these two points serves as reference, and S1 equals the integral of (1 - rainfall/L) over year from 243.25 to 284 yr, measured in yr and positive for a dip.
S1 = 5.7 yr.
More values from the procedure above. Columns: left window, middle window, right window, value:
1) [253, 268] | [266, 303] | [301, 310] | 9.3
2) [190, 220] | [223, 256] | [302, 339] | -2.5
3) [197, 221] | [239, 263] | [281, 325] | -0.7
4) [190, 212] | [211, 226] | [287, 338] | -2.1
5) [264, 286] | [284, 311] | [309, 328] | -2.1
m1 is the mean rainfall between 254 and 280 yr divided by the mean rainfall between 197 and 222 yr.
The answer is 0.7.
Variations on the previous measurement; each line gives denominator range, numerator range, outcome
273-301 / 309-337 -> 1.51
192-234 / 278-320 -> 0.90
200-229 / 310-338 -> 1.05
